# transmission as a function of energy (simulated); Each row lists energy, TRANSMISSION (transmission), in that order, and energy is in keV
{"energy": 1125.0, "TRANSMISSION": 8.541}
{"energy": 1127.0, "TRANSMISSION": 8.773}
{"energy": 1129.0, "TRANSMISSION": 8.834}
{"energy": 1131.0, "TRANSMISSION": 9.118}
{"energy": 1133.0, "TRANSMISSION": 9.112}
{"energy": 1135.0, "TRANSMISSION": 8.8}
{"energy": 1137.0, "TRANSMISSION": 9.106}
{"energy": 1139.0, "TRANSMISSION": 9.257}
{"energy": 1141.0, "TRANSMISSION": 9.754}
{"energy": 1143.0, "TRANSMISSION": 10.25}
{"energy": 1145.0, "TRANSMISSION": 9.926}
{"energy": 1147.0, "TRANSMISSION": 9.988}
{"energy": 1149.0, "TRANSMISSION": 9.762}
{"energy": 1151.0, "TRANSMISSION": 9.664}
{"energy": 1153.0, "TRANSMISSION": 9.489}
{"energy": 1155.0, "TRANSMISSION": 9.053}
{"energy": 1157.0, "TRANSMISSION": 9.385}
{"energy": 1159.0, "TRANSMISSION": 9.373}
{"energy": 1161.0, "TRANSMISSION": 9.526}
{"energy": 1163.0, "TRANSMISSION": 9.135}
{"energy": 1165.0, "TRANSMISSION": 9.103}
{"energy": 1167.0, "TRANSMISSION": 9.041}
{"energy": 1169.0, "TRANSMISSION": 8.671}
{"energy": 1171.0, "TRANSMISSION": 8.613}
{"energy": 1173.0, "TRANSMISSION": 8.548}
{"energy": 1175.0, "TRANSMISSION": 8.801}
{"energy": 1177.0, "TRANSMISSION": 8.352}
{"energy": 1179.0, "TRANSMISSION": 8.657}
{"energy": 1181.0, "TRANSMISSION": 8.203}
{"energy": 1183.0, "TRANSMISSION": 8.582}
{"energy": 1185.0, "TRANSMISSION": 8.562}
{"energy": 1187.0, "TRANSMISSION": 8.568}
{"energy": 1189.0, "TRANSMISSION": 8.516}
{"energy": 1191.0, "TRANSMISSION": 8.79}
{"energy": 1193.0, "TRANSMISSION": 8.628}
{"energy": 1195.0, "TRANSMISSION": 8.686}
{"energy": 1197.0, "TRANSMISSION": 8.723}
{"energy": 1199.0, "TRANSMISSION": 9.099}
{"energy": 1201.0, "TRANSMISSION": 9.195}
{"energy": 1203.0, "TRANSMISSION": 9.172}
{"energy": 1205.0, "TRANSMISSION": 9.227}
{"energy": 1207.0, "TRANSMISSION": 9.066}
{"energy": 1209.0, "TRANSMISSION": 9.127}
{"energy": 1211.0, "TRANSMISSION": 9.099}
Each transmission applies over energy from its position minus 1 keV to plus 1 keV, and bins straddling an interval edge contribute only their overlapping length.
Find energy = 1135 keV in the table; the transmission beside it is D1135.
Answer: 8.8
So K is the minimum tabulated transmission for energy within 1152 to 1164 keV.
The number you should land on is 9.053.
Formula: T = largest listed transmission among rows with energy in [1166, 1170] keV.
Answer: 9.041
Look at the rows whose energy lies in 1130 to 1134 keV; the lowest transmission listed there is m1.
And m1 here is 9.112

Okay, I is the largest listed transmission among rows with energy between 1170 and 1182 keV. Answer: 8.801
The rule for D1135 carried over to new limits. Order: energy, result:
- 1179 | 8.657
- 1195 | 8.686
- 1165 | 9.103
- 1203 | 9.172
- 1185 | 8.562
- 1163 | 9.135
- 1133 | 9.112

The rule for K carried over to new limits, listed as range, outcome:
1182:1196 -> 8.516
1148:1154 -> 9.489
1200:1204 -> 9.172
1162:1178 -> 8.352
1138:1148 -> 9.257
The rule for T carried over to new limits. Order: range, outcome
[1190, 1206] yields 9.227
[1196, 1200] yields 9.099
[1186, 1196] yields 8.79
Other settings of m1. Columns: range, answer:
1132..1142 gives 8.8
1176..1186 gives 8.203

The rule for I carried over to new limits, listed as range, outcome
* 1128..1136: 9.118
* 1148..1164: 9.762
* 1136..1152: 10.25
